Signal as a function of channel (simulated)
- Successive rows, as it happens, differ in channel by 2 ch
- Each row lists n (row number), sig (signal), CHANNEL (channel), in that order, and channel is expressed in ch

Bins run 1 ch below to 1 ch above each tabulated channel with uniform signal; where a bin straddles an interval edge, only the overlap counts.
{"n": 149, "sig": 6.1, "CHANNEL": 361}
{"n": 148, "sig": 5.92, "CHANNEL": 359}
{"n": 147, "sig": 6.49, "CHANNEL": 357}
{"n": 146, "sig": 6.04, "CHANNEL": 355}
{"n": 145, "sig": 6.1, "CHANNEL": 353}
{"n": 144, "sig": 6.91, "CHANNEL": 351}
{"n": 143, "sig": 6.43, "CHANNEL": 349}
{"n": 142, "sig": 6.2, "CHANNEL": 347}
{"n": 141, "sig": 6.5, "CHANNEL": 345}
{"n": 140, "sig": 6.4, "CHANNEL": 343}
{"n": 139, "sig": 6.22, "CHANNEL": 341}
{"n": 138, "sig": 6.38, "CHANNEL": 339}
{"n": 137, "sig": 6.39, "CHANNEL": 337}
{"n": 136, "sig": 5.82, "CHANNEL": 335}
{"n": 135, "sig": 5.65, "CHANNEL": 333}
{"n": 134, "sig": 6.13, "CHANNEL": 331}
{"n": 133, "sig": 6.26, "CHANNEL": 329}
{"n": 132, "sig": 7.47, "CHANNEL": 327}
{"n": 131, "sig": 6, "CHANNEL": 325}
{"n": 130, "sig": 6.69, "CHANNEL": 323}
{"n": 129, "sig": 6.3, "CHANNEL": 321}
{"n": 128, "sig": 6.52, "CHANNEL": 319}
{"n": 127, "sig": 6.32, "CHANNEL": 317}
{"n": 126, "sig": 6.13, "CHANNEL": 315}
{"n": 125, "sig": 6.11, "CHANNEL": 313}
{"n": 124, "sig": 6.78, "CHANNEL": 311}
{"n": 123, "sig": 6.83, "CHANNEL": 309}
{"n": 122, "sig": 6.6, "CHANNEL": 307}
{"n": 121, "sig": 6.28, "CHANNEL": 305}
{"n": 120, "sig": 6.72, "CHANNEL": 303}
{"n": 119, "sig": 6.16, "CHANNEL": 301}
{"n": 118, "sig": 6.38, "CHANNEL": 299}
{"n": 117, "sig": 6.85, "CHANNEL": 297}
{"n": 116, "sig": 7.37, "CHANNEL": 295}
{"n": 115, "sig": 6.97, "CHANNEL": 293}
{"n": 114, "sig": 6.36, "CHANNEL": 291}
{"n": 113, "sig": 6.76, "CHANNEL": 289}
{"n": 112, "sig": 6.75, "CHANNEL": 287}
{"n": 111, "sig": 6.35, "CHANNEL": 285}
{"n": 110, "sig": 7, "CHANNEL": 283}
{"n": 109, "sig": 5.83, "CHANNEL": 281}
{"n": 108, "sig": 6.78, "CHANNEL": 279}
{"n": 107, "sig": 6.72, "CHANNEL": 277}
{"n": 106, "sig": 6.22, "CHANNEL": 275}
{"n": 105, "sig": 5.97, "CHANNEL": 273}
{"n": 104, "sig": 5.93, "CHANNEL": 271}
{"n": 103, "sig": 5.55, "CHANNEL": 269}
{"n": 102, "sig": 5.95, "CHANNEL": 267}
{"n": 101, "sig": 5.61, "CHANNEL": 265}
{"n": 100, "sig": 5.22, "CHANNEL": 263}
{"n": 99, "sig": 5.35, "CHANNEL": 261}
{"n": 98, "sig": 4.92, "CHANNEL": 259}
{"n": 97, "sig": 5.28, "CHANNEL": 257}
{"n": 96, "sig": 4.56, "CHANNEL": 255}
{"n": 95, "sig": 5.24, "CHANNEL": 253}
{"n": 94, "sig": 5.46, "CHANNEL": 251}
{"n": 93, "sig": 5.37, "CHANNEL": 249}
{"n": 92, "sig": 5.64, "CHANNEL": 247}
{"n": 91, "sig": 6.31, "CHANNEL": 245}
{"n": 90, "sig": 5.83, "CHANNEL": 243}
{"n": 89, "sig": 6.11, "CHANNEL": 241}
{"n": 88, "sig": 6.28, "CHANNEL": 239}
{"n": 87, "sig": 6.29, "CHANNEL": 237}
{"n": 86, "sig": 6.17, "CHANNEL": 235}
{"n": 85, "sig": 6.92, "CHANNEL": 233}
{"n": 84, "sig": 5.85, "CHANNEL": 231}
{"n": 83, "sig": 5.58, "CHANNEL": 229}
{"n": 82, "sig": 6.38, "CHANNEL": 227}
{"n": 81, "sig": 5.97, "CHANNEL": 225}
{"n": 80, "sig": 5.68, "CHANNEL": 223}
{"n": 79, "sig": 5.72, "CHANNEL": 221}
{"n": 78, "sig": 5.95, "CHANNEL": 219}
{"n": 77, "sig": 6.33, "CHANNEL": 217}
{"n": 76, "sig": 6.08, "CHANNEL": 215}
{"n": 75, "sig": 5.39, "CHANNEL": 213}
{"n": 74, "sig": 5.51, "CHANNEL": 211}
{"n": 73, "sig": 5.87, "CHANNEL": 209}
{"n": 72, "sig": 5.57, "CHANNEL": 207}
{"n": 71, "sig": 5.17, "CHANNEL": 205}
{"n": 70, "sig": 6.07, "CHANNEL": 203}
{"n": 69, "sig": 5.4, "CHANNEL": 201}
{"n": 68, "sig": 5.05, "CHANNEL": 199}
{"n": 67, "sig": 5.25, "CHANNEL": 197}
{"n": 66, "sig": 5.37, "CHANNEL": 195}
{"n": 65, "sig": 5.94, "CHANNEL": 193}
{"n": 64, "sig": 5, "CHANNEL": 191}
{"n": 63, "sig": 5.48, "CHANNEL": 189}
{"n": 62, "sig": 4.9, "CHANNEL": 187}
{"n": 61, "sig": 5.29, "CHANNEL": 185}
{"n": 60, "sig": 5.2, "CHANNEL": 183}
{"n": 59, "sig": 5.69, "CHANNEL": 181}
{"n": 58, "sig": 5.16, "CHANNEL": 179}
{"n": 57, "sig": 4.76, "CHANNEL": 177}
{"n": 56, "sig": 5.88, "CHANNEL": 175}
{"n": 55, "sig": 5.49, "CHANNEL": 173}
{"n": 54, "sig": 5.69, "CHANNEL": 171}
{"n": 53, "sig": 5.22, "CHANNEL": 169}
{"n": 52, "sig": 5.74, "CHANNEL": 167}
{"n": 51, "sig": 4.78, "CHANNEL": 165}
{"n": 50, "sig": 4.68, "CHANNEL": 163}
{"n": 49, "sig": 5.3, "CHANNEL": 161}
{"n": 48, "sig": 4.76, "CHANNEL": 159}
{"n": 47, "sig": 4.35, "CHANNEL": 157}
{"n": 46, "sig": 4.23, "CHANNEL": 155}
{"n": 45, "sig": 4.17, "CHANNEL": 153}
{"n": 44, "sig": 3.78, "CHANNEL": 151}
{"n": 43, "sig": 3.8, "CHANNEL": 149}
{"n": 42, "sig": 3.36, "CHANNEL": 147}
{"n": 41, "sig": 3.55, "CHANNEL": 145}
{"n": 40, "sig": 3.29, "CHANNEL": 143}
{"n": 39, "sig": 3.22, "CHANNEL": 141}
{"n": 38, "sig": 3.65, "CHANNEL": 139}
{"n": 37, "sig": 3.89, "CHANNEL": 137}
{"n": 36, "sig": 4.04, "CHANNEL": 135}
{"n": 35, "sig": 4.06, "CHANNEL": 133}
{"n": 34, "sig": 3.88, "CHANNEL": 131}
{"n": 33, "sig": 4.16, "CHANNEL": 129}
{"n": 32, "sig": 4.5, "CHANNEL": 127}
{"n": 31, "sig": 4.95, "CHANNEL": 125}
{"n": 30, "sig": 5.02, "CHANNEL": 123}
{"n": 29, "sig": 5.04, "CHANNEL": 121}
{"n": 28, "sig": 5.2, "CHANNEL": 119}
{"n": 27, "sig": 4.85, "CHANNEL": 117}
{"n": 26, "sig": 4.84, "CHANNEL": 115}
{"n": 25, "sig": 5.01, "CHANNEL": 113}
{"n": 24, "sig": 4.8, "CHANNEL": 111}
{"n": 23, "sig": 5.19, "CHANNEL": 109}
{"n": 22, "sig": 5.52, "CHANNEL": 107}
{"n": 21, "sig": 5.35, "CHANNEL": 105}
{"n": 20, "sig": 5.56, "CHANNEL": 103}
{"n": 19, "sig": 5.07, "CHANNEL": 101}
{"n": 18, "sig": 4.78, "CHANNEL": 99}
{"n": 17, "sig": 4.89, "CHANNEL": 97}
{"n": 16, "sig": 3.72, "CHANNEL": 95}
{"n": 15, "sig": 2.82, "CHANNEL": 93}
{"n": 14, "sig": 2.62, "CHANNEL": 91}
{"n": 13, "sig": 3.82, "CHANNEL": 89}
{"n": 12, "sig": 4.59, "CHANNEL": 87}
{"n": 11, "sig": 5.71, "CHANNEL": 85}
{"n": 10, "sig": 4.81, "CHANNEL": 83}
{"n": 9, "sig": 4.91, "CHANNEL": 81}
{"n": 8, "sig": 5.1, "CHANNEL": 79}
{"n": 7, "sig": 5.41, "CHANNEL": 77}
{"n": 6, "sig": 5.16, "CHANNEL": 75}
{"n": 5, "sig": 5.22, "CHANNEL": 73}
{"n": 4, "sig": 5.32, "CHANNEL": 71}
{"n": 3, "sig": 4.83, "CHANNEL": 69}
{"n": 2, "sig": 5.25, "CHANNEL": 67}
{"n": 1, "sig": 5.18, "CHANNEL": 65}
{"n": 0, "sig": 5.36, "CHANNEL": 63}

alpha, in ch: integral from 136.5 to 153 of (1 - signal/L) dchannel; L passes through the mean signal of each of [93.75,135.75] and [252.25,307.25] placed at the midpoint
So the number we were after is 4.7 ch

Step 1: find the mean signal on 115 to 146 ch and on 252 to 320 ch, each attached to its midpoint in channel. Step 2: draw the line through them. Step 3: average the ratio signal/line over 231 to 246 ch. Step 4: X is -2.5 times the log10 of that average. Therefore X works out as -0.12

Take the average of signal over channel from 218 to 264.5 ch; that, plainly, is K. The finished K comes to 5.74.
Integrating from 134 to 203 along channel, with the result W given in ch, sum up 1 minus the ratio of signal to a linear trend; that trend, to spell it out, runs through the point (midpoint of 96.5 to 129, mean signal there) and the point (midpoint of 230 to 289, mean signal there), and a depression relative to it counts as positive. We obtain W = 7.8 ch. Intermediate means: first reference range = 5.01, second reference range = 5.93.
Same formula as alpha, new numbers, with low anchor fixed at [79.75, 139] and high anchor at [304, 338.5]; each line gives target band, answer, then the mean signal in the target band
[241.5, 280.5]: 1.20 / 5.69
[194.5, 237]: -2.35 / 5.79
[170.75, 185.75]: -0.62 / 5.38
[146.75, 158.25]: 2.21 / 4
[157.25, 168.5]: 0.07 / 5.01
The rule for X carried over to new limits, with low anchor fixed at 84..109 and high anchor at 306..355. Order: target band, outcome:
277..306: -0.093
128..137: 0.202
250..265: 0.125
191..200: -0.006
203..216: -0.039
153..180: 0.013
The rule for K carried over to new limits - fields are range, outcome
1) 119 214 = 4.82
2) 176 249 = 5.69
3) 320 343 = 6.31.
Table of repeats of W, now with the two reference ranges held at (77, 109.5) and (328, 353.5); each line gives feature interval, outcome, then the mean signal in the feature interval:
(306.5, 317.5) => -0.7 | 6.46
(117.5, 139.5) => 2.1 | 4.43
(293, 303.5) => -1.3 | 6.72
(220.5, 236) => -1.4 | 6.04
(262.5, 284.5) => -1.0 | 6.1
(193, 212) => -0.4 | 5.5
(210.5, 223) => -0.8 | 5.83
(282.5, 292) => -1.1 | 6.63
